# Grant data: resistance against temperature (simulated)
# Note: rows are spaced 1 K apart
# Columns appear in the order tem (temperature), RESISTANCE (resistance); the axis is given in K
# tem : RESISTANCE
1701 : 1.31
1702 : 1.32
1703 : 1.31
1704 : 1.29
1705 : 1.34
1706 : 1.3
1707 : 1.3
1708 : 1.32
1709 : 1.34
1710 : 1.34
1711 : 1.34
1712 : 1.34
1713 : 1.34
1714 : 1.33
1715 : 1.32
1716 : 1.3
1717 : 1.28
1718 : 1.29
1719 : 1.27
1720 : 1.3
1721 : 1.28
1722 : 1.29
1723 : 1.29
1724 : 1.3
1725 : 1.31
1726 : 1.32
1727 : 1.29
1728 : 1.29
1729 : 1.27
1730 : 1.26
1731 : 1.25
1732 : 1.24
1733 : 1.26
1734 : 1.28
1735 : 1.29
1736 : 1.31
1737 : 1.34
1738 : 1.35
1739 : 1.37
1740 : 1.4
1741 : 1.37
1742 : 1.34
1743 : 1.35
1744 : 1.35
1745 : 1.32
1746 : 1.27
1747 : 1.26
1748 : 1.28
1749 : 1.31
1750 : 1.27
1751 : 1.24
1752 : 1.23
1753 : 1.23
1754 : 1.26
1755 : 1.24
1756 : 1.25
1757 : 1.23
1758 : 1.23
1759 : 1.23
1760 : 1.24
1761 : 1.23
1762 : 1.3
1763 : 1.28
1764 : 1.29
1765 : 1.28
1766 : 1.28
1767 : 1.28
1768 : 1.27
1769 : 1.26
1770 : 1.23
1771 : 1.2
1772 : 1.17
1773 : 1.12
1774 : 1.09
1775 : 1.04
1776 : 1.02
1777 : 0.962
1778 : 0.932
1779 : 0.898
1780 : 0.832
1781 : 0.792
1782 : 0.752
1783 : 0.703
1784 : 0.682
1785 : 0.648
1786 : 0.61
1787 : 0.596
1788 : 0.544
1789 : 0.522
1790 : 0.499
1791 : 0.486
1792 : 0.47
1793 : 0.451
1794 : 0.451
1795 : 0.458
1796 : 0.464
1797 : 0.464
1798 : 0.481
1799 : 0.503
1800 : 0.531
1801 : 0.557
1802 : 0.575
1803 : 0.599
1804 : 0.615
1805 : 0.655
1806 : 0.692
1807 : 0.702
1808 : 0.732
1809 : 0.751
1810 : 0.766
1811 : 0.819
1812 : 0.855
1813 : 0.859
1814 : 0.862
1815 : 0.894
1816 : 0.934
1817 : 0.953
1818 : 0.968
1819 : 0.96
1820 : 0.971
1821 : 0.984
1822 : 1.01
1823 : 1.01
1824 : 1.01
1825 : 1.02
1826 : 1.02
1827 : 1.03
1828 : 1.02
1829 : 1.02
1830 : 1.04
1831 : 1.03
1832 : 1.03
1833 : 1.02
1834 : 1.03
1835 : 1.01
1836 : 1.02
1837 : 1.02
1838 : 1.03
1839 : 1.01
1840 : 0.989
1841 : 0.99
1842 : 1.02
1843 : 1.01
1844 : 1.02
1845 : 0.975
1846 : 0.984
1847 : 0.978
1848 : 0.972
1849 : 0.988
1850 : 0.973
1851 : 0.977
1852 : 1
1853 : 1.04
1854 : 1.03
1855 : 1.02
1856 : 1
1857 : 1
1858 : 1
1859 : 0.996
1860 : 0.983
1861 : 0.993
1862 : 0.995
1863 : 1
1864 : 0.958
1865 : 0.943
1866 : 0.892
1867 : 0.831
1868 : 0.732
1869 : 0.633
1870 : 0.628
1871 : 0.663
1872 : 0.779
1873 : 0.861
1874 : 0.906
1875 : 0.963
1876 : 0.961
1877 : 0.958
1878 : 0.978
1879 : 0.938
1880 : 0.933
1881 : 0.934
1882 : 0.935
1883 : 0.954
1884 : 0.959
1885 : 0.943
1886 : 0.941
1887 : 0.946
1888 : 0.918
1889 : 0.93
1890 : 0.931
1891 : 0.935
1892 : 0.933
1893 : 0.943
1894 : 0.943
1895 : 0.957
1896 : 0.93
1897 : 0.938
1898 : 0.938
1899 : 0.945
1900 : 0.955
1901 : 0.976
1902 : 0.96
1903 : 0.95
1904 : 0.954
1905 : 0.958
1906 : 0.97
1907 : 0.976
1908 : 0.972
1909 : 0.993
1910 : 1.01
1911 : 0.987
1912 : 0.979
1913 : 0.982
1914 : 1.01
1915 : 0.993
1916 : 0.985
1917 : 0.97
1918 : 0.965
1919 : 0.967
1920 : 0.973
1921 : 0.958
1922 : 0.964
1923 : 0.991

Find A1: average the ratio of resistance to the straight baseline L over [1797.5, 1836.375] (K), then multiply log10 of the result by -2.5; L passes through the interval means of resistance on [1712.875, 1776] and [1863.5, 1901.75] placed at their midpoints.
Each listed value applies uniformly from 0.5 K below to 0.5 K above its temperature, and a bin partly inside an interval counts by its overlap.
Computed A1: 0.24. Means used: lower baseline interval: 1.27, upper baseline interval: 0.904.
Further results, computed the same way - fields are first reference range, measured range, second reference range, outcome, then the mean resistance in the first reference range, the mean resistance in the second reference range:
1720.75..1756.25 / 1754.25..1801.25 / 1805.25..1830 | 0.242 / 1.29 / 0.91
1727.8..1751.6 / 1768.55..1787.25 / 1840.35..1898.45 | 0.280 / 1.3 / 0.938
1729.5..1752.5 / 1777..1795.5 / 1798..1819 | 0.414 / 1.3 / 0.74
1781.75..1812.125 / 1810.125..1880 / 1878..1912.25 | -0.245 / 0.597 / 0.952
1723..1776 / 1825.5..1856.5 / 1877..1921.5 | 0.071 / 1.27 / 0.958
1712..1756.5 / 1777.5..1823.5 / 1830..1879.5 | 0.483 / 1.3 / 0.955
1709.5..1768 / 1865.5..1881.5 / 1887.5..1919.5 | 0.199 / 1.29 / 0.961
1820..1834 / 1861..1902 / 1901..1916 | 0.093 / 1.02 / 0.978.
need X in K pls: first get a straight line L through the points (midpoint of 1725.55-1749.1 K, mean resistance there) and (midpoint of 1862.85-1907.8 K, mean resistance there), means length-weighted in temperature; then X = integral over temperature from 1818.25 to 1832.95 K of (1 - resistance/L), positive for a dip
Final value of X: 0.8 K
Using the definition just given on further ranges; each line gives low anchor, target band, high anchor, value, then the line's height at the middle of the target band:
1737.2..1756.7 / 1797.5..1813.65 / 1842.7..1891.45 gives 6.5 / 1.12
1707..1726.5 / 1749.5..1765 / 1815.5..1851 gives -0.6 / 1.2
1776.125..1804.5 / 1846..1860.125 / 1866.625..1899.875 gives -3.3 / 0.806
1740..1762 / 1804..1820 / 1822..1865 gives 4.0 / 1.1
